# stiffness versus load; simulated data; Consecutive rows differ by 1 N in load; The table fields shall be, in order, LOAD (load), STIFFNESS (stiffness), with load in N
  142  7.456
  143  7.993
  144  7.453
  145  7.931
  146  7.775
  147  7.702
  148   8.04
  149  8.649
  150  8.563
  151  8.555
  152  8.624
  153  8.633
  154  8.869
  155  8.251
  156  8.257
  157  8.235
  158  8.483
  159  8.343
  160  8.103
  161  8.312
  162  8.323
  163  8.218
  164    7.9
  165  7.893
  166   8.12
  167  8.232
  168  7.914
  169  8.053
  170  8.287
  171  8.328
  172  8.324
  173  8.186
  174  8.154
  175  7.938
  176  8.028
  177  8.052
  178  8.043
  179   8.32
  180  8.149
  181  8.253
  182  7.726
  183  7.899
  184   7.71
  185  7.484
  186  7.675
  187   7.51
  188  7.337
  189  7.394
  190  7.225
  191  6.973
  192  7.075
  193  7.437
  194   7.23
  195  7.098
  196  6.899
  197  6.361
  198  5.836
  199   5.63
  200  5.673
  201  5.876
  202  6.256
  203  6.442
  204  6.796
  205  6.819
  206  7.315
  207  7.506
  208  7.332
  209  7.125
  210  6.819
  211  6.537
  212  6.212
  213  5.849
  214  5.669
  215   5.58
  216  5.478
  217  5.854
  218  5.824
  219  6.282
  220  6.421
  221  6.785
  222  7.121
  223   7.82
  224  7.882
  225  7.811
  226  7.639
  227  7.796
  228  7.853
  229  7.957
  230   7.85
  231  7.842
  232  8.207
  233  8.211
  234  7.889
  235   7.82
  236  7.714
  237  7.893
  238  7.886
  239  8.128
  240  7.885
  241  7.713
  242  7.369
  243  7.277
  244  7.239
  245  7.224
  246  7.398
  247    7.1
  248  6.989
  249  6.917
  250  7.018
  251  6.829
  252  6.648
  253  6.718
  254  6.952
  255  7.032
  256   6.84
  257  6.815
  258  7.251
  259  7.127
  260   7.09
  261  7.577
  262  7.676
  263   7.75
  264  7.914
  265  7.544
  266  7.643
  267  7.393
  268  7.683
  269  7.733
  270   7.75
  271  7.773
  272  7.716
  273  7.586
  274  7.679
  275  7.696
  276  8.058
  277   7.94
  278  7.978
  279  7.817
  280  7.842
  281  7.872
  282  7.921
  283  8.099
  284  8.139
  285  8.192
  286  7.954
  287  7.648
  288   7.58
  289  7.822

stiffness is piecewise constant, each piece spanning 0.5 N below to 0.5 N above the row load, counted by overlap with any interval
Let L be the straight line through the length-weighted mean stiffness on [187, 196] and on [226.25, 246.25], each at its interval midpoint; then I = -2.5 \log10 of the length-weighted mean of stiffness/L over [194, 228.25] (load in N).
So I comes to 0.124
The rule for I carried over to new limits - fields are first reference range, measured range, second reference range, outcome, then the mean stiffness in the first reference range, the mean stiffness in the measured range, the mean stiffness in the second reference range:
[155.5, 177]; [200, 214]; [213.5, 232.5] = 0.12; 8.17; 6.61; 7.04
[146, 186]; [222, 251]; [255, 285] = 0.03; 8.17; 7.63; 7.65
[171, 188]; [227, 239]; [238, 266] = -0.07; 7.96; 7.92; 7.28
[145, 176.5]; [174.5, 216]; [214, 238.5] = 0.10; 8.23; 7.03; 7.28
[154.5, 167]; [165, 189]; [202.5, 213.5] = -0.04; 8.2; 7.97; 6.8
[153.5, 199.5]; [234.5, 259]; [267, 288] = 0.08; 7.78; 7.27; 7.84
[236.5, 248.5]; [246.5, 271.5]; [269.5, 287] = 0.06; 7.51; 7.27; 7.88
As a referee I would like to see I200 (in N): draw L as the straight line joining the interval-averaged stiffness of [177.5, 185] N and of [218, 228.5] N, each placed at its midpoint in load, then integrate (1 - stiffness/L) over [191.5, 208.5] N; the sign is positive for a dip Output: 2.2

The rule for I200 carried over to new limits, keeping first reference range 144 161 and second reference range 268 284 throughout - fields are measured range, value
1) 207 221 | 3.07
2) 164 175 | 0.13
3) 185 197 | 1.35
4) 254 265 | 0.83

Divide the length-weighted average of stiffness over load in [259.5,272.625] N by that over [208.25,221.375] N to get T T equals 1.23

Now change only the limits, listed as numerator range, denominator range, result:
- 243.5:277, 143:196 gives 0.92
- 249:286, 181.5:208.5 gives 1.08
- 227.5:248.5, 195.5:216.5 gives 1.20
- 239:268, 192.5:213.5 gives 1.10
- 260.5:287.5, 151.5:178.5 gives 0.95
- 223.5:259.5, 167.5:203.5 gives 1.01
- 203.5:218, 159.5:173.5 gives 0.79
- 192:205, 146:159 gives 0.78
